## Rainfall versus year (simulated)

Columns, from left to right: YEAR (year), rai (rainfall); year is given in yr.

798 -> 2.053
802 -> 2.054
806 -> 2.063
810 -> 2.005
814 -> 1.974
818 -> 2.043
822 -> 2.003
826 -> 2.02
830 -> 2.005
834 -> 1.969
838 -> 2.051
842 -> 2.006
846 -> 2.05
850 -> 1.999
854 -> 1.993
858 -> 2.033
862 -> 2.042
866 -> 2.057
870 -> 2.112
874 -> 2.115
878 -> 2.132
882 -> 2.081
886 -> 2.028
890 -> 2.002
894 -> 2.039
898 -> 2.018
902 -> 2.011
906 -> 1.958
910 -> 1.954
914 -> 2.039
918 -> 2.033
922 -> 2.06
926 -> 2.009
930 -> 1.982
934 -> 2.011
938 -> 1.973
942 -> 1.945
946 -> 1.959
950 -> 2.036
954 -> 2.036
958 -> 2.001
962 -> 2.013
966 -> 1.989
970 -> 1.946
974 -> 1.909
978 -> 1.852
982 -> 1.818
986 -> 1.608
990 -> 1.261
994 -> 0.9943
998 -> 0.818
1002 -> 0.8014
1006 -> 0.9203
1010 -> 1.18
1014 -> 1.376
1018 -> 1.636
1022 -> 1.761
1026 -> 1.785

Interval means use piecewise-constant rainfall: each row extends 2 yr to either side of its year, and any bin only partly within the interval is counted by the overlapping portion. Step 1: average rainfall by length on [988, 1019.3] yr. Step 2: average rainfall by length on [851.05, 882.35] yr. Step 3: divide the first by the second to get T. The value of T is 0.54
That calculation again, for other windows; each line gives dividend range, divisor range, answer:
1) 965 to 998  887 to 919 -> 0.80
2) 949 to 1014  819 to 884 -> 0.76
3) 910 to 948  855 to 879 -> 0.96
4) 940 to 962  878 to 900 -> 0.98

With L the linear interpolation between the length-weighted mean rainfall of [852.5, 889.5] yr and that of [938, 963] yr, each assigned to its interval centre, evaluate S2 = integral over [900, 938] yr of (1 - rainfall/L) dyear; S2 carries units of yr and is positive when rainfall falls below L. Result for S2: 0.3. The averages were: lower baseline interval 2.06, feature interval 2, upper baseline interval 2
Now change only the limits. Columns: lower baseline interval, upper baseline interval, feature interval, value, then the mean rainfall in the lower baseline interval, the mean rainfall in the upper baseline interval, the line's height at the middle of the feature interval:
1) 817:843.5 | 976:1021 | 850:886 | -4.11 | 2.01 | 1.31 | 1.85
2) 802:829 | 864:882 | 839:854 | 0.34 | 2.02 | 2.1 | 2.06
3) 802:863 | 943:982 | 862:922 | -1.48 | 2.02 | 1.96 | 1.99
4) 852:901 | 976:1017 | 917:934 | -2.80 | 2.05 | 1.27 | 1.73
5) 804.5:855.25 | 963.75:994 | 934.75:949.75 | -1.51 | 2.01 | 1.72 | 1.79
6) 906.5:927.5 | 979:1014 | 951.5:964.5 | -3.41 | 2.01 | 1.21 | 1.6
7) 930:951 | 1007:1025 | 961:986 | -1.87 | 1.98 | 1.47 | 1.76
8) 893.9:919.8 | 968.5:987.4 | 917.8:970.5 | -2.40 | 2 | 1.83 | 1.91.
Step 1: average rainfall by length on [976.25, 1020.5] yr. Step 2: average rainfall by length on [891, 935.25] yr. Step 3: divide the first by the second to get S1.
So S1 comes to 0.6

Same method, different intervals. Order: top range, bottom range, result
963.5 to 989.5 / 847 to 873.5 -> 0.89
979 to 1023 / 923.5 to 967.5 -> 0.65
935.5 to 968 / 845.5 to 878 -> 0.97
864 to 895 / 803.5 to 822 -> 1.03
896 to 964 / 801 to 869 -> 0.99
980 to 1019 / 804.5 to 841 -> 0.61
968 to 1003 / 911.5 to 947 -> 0.73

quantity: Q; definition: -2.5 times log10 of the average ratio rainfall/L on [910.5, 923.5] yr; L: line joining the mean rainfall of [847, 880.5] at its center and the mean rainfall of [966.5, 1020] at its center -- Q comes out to -0.14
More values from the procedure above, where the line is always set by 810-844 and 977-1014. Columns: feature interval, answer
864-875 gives -0.16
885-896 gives -0.18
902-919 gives -0.22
